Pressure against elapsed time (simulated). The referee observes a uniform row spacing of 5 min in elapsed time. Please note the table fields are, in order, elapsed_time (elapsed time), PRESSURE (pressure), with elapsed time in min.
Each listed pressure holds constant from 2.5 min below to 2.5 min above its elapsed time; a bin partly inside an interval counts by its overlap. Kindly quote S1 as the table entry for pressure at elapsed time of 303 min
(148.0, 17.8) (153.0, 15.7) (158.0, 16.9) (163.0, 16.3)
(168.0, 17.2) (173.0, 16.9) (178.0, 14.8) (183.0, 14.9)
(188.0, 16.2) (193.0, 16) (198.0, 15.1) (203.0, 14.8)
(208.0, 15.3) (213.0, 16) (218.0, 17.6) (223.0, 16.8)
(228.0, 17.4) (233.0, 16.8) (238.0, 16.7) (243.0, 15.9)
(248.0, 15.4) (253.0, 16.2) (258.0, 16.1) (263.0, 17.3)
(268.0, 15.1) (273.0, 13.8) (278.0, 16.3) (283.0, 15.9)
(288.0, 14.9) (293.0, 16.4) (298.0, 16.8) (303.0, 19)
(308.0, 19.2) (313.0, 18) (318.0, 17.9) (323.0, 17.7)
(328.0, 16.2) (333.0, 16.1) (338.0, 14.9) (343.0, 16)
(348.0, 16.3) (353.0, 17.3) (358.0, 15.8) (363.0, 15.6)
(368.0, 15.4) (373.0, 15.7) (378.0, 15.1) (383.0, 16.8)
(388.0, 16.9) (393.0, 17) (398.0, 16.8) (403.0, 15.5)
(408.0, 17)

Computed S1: 19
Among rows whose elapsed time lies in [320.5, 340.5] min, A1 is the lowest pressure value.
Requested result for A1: 14.9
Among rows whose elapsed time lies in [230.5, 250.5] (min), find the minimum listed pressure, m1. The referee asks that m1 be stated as 15.4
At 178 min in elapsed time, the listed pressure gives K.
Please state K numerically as 14.8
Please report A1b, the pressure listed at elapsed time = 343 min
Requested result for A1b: 16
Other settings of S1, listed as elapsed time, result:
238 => 16.7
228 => 17.4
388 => 16.9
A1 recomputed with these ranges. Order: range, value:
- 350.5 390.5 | 15.1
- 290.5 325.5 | 16.4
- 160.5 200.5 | 14.8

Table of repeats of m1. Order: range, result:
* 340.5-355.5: 16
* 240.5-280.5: 13.8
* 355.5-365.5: 15.6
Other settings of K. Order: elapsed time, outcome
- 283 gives 15.9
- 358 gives 15.8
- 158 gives 16.9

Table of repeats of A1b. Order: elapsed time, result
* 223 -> 16.8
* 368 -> 15.4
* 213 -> 16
